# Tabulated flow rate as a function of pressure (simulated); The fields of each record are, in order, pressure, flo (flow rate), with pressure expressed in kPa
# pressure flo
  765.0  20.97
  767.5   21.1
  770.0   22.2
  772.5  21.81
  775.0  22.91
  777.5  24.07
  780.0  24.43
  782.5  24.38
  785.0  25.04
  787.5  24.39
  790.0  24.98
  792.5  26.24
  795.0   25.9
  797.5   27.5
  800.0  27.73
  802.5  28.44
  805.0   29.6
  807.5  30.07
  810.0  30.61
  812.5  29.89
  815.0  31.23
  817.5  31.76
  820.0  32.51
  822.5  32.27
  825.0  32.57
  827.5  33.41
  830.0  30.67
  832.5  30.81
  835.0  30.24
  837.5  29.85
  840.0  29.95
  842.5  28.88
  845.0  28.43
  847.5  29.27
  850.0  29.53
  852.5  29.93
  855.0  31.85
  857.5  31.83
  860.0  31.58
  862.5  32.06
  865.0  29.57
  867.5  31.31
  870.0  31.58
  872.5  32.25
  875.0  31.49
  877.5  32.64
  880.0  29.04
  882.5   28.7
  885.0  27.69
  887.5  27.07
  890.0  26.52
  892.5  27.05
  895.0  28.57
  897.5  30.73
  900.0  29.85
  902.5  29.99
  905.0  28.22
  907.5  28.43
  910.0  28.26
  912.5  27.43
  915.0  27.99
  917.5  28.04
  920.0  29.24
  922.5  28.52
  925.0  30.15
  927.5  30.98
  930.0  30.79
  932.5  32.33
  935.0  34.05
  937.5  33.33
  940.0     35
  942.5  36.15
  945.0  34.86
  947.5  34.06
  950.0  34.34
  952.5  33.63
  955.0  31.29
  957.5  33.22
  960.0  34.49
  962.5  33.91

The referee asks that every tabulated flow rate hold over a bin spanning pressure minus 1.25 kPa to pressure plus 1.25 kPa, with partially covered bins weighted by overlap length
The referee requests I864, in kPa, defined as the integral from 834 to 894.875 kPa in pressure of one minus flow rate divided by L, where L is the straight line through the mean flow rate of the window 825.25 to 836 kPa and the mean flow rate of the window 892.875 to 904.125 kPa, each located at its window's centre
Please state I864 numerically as 1.1 kPa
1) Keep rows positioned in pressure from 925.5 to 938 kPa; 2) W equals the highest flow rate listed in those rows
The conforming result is 34.05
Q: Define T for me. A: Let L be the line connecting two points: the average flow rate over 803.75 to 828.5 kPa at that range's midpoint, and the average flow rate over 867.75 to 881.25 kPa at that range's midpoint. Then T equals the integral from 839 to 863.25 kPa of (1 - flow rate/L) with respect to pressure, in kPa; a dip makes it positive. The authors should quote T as 0.8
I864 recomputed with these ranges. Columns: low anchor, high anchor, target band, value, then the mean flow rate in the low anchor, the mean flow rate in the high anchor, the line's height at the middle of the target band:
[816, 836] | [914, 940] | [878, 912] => 2.8 kPa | 31.8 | 30.8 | 31.1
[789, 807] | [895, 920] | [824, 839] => -1.9 kPa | 27.3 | 28.8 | 27.8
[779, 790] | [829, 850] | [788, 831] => -4.2 kPa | 24.6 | 29.7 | 26.9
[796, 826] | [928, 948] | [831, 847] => 0.7 kPa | 30.3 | 33.7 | 31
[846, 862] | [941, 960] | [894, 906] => 1.0 kPa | 30.7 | 34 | 32.3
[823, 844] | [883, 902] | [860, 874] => -0.9 kPa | 30.8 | 28.3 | 29.4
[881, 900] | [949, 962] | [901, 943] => 0.5 kPa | 28.2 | 33.4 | 30.7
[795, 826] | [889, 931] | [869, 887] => -0.6 kPa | 30.2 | 28.9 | 29.3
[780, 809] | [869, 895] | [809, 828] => -3.0 kPa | 26.7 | 29.3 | 27.4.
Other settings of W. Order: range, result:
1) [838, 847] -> 29.95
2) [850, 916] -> 32.64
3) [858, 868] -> 32.06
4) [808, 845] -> 33.41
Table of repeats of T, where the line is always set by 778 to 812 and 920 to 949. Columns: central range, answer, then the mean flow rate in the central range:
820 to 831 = -1.6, 32.3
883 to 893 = 1.1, 27.2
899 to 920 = 2.0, 28.6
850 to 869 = -1.0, 31.1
